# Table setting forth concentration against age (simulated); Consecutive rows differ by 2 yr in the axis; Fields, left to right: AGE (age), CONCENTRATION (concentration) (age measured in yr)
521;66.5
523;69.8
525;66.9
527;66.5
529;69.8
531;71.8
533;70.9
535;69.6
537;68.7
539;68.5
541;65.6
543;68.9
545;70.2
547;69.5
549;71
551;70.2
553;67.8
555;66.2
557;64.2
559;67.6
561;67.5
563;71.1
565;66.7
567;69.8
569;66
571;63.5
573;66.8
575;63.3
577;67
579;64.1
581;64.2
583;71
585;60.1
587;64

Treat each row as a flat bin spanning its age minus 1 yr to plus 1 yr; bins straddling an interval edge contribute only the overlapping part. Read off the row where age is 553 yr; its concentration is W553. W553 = 67.8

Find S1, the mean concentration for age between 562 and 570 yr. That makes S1 68.4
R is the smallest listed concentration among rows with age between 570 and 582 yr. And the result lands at 63.3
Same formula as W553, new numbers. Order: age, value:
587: 64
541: 65.6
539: 68.5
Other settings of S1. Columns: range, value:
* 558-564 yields 68.7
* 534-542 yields 68.1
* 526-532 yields 69.4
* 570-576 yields 64.5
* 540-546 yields 68.2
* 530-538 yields 70.2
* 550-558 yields 67.1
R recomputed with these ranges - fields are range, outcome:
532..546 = 65.6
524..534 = 66.5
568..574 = 63.5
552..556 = 66.2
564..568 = 66.7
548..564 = 64.2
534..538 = 68.7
